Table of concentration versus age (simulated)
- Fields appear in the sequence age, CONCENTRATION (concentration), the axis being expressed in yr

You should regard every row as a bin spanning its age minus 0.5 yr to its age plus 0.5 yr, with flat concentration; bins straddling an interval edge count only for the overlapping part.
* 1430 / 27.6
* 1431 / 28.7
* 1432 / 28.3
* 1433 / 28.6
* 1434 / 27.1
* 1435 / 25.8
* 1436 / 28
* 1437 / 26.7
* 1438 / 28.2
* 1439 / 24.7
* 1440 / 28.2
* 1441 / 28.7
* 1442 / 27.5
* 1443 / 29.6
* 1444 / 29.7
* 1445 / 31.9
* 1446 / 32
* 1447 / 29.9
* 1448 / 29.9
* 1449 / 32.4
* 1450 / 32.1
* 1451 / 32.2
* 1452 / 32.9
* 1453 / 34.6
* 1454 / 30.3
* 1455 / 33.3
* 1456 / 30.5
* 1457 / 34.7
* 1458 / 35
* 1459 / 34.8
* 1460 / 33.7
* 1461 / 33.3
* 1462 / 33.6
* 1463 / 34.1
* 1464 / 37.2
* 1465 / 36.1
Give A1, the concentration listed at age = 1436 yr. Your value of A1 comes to 28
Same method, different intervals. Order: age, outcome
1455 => 33.3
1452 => 32.9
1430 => 27.6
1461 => 33.3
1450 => 32.1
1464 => 37.2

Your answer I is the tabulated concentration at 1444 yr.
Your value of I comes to 29.7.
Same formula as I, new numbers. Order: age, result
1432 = 28.3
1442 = 27.5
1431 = 28.7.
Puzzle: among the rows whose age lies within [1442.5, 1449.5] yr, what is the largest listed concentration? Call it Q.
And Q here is 32.4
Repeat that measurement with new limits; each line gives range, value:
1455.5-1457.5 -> 34.7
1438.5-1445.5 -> 31.9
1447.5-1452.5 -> 32.9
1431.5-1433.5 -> 28.6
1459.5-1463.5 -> 34.1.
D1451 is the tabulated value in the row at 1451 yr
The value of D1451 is 32.2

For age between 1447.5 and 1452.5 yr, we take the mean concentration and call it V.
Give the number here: 31.9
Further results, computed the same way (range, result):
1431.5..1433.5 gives 28.5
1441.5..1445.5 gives 29.7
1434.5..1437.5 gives 26.8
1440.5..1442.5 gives 28.1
